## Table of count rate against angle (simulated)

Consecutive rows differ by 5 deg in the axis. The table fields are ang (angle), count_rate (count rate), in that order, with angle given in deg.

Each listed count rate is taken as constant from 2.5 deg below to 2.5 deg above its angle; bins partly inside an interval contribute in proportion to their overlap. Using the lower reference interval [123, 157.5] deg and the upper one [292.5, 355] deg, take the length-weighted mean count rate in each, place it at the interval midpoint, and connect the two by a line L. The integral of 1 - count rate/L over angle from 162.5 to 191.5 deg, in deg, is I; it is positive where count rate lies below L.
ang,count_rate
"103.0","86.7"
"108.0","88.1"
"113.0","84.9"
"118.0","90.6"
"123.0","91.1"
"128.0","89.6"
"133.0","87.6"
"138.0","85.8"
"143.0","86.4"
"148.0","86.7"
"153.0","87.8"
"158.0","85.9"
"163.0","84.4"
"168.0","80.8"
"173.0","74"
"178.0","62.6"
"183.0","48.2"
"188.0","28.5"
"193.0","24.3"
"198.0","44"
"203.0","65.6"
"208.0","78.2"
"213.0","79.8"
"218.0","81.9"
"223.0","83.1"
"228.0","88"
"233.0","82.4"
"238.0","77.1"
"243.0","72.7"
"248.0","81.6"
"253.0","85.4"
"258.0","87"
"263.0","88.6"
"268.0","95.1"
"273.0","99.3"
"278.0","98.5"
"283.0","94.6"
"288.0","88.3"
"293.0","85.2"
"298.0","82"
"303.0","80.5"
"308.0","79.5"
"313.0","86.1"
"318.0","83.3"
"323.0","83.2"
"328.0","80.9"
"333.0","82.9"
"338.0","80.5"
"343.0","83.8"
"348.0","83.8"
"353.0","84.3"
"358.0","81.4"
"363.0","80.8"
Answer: 8.8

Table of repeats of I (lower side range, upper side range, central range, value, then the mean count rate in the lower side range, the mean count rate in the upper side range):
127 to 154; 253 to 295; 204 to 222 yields 2.14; 87.2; 91.8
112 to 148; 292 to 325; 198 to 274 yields 3.02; 88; 82.7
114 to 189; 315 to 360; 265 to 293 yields -4.31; 79.1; 82.7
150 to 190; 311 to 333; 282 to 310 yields -1.28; 69.8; 83.3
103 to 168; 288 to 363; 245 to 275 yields -1.70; 87.1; 82.8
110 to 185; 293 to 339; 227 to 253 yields 0.56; 82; 82.3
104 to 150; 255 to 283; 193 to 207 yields 6.01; 87.8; 93.6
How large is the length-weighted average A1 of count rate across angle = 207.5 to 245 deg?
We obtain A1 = 80.6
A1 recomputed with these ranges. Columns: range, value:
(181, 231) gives 62.5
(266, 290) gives 95.3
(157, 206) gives 59.2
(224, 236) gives 84.6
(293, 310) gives 81.4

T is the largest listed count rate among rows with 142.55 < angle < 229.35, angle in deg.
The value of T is 88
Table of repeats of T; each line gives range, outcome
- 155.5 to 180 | 85.9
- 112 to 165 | 91.1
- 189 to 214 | 79.8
